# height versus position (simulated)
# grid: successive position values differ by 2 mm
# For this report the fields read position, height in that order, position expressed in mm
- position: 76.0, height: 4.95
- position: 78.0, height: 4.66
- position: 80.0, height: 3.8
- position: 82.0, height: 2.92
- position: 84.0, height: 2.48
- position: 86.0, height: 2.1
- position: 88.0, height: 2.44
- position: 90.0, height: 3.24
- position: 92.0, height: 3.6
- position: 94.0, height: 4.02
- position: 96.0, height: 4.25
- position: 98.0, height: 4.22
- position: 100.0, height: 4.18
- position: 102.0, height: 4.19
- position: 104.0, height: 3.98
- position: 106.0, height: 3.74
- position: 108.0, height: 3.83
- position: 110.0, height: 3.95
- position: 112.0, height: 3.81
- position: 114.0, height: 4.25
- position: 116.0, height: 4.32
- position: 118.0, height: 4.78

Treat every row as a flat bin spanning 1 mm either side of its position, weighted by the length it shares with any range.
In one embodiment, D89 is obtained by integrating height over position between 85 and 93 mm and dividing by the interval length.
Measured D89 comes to 2.84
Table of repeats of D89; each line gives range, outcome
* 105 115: 3.92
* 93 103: 4.17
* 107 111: 3.89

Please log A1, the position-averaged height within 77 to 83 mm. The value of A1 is 3.79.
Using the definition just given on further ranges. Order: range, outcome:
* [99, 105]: 4.12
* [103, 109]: 3.85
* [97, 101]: 4.2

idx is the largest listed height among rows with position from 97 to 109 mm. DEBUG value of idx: 4.22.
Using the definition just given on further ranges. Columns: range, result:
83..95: 4.02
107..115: 4.25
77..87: 4.66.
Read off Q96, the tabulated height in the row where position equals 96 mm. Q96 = 4.25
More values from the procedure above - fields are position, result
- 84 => 2.48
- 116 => 4.32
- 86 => 2.1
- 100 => 4.18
